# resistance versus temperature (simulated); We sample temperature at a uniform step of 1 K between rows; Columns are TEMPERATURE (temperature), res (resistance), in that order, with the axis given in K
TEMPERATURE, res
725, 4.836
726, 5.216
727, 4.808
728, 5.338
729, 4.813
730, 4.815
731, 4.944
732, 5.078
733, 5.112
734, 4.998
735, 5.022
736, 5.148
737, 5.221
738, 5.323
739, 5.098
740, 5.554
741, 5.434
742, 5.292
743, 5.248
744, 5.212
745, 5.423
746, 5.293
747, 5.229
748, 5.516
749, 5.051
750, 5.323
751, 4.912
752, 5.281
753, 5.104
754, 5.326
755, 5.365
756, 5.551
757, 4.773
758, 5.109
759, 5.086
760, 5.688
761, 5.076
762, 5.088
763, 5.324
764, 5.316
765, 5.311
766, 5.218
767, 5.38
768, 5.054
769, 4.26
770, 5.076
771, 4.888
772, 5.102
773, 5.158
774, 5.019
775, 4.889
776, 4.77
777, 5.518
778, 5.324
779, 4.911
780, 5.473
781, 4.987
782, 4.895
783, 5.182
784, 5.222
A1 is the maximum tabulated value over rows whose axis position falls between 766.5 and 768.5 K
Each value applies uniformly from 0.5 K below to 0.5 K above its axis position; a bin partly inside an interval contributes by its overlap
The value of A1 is 5.38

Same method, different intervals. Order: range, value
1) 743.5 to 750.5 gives 5.516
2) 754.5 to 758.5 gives 5.551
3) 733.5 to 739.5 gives 5.323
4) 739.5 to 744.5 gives 5.554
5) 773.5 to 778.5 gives 5.518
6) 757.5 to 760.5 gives 5.688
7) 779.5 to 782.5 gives 5.473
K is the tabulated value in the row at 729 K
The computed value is 4.813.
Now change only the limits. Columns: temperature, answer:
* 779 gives 4.911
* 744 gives 5.212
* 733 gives 5.112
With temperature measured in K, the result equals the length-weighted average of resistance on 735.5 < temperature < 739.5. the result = 5.2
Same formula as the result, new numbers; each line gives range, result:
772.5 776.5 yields 4.96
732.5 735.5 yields 5.04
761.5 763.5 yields 5.21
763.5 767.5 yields 5.31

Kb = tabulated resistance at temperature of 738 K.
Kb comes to 5.323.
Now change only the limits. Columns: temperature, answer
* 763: 5.324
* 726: 5.216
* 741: 5.434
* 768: 5.054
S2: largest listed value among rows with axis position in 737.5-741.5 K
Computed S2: 5.554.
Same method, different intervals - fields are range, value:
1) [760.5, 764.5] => 5.324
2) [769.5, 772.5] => 5.102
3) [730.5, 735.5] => 5.112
